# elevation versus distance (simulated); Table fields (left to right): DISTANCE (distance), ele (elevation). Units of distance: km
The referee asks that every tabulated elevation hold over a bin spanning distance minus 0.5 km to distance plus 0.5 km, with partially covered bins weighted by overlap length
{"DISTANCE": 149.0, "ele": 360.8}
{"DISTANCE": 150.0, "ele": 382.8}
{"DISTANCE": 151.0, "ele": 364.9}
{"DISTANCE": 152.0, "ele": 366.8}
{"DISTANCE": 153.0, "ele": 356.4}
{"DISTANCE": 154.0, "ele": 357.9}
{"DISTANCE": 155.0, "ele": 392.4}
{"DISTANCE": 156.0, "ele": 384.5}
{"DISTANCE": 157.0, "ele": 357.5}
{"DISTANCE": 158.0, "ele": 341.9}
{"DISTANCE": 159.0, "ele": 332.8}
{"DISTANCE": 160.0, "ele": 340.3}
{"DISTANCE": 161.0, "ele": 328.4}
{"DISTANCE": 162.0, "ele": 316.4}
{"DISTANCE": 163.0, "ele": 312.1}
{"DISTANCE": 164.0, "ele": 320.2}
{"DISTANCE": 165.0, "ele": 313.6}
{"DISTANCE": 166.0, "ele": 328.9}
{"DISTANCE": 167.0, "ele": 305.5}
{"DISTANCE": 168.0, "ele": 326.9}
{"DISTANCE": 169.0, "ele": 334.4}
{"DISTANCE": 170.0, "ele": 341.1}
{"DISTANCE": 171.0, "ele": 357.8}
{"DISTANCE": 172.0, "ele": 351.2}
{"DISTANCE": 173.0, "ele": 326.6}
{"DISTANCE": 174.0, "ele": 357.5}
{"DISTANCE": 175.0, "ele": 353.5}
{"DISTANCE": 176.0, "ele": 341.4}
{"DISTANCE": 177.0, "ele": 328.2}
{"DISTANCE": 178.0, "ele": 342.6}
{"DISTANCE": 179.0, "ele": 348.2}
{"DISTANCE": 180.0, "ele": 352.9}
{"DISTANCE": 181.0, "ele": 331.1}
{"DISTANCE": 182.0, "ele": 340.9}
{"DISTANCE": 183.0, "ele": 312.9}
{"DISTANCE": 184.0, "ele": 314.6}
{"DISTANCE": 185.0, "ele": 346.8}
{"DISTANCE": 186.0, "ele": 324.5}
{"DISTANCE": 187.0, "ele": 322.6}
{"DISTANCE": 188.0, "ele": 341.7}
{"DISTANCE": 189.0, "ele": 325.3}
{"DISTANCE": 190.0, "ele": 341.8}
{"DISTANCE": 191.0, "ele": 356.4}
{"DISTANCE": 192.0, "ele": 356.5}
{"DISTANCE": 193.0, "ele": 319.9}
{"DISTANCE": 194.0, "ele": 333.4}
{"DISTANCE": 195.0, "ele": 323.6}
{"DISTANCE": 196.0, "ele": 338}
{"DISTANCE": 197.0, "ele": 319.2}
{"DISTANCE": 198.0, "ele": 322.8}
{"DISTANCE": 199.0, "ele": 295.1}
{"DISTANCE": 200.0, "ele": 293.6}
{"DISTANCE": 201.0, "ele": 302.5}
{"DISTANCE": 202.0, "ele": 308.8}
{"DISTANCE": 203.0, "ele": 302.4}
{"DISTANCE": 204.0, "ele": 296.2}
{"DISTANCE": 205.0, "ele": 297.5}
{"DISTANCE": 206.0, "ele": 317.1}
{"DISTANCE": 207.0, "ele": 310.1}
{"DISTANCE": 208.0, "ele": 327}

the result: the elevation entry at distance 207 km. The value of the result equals 310.1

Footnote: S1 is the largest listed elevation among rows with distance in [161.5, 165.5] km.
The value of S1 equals 320.2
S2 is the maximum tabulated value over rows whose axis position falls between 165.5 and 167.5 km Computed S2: 328.9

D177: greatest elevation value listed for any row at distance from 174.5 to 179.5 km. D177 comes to 353.5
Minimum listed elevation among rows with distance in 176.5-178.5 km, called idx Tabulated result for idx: 328.2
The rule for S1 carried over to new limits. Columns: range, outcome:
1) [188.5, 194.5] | 356.5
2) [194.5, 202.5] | 338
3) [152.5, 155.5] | 392.4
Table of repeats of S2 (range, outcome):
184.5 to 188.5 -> 346.8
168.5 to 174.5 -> 357.8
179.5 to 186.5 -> 352.9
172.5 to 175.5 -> 357.5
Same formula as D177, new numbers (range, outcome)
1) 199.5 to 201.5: 302.5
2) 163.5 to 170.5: 341.1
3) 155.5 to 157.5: 384.5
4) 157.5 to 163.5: 341.9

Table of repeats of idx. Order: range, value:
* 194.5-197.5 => 319.2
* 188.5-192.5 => 325.3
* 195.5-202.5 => 293.6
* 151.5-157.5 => 356.4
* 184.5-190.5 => 322.6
